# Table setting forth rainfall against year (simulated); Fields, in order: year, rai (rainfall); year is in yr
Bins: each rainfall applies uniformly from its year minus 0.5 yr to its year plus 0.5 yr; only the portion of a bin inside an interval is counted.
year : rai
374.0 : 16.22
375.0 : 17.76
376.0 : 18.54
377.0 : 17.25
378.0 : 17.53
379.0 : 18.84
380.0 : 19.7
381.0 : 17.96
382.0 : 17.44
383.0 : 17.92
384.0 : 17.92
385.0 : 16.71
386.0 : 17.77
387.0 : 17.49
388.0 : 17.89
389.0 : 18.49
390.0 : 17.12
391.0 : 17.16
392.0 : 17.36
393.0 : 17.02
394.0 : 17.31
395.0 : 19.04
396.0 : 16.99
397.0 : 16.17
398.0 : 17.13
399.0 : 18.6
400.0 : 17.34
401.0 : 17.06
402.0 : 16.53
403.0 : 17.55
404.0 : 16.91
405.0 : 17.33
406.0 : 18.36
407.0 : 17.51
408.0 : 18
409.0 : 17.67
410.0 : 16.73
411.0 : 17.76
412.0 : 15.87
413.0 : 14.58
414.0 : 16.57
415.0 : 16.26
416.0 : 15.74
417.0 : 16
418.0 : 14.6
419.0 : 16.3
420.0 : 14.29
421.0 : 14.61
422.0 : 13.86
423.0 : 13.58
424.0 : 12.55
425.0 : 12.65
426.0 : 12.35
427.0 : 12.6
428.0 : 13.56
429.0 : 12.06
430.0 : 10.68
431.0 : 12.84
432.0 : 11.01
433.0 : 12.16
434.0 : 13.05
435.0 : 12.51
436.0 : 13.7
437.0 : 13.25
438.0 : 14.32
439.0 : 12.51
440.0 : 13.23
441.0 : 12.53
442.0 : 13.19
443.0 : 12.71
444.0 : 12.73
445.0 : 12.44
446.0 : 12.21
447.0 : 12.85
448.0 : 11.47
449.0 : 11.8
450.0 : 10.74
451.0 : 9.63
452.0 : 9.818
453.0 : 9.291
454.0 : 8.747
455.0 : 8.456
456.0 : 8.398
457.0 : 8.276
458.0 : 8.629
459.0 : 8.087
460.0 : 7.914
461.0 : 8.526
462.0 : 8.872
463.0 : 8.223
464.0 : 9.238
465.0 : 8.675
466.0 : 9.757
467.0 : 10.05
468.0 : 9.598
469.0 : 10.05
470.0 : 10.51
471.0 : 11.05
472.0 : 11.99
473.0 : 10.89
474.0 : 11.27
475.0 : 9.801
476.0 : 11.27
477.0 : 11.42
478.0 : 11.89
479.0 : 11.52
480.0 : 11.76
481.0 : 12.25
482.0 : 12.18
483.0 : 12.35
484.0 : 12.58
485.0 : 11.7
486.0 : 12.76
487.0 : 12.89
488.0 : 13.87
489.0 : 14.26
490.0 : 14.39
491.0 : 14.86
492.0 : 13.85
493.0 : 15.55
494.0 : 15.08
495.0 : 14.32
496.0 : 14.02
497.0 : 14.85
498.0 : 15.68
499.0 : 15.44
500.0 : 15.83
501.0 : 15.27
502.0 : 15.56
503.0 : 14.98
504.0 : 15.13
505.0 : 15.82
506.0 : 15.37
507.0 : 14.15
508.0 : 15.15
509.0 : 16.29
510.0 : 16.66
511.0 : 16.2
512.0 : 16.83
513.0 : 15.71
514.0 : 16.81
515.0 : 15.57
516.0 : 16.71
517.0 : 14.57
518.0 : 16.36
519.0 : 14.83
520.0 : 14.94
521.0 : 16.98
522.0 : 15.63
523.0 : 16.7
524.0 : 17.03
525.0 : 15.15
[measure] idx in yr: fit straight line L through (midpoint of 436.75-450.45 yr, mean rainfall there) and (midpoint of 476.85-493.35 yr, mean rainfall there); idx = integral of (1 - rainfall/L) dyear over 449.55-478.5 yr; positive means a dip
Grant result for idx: 7.0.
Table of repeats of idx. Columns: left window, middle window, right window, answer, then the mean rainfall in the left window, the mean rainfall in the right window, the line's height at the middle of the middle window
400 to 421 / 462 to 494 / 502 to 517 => 8.6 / 16.6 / 15.8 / 16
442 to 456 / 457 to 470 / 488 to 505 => 3.4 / 11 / 14.9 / 12.2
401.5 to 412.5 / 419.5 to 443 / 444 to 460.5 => 0.7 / 17.3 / 10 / 13.4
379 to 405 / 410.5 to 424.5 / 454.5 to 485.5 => 0.0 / 17.6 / 10.2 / 15.2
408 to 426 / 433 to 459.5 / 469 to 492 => 4.8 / 15.3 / 12.1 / 13.8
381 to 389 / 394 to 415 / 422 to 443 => -2.1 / 17.7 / 12.7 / 15.6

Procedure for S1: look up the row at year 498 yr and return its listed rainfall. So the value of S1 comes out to 15.68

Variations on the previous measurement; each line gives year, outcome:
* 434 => 13.05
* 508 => 15.15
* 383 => 17.92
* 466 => 9.757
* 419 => 16.3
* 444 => 12.73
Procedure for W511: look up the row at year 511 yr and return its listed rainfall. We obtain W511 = 16.2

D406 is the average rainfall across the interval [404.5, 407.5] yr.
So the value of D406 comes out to 17.7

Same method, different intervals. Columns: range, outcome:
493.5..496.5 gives 14.5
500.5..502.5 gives 15.4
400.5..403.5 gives 17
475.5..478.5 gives 11.5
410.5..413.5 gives 16.1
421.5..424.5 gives 13.3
